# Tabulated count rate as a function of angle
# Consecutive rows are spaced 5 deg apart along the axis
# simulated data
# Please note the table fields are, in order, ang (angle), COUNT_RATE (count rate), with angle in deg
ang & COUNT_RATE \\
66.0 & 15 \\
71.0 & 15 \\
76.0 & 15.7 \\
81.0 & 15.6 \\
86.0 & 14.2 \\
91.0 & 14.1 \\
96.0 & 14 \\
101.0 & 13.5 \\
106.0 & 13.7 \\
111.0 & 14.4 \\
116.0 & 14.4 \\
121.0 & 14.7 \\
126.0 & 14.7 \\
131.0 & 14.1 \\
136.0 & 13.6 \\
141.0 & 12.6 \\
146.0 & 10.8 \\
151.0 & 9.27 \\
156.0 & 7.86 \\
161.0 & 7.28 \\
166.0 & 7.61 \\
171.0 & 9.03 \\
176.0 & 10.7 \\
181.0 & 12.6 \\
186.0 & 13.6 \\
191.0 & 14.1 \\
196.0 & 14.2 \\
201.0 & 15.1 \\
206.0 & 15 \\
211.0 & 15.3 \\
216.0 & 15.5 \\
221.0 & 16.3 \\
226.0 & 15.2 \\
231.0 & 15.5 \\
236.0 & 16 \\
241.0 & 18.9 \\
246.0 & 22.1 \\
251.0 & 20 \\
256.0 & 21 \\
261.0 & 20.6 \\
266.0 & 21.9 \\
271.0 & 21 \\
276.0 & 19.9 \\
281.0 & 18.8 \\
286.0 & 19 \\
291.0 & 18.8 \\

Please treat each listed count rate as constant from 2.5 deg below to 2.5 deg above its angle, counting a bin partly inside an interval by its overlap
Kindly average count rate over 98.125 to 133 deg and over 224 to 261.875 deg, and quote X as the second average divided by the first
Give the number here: 1.3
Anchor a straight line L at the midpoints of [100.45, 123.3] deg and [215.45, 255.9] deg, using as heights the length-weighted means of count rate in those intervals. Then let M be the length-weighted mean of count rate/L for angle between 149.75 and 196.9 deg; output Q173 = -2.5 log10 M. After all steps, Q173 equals 0.46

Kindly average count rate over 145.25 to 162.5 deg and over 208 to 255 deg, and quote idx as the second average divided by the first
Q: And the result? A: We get 1.99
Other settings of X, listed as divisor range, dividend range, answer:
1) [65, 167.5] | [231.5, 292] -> 1.52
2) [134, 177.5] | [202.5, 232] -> 1.58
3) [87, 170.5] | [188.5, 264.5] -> 1.39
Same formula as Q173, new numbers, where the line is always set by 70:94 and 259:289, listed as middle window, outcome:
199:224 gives 0.19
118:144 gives 0.17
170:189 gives 0.44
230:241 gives 0.16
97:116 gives 0.12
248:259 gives -0.05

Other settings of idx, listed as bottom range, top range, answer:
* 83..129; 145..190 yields 0.70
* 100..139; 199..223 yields 1.09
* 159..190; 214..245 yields 1.59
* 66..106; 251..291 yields 1.39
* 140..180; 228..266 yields 2.05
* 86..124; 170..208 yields 0.93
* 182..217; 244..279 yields 1.43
